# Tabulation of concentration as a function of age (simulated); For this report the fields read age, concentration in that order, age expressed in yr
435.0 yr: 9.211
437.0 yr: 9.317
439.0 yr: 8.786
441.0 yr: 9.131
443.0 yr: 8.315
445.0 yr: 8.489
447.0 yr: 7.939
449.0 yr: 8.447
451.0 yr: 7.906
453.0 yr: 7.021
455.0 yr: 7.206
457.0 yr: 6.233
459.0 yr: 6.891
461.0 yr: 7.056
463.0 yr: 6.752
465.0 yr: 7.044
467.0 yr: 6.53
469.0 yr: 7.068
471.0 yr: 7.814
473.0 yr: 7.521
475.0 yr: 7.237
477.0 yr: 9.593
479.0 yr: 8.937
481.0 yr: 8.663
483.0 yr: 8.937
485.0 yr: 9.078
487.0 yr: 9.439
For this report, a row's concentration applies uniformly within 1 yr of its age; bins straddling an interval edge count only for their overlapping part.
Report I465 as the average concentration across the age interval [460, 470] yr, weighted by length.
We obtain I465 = 6.89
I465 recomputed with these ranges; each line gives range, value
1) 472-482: 8.39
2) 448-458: 7.36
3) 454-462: 6.85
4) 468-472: 7.44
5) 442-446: 8.4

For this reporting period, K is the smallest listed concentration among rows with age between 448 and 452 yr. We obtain 7.906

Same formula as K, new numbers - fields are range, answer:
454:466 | 6.233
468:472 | 7.068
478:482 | 8.663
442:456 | 7.021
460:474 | 6.53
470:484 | 7.237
